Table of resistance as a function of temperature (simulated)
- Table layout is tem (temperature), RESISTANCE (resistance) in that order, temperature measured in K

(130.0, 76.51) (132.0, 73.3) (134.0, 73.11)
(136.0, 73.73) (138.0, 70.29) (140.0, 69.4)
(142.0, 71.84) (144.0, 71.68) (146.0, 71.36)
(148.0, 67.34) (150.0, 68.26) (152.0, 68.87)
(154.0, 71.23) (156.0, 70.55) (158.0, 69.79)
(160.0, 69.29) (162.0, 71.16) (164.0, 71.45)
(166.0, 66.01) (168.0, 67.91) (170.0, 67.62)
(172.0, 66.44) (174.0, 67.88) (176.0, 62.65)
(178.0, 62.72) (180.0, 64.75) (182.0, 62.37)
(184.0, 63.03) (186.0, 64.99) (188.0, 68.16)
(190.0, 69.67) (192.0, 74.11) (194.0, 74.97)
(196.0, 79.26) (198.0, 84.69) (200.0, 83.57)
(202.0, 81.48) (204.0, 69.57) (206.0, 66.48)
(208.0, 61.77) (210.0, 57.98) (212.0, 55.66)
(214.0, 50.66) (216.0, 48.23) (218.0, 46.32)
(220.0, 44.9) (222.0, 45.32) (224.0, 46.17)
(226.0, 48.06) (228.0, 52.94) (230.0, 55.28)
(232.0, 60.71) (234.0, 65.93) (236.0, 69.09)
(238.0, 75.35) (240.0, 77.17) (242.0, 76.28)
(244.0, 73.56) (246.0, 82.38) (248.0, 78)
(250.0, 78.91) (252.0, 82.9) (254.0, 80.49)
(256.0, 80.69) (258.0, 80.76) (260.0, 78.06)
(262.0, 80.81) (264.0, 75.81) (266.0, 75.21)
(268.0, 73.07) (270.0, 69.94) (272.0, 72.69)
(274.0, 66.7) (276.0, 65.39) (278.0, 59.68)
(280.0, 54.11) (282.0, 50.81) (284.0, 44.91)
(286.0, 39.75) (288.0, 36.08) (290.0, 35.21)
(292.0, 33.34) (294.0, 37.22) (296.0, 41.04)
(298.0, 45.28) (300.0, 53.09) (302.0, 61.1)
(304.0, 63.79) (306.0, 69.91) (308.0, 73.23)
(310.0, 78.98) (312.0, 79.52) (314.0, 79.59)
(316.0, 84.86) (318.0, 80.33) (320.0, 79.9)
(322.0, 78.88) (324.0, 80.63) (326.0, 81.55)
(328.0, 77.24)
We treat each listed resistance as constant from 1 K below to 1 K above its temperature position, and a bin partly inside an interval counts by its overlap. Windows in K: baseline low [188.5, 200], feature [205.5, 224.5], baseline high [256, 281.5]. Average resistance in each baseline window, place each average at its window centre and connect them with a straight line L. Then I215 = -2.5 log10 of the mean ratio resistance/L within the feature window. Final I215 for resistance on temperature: 0.40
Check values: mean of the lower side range 76.8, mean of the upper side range 71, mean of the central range 52.1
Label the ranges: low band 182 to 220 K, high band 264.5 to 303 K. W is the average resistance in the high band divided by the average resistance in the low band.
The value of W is 0.81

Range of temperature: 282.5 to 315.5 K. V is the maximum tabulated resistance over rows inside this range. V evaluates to 79.59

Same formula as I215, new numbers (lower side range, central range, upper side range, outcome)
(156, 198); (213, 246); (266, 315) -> 0.08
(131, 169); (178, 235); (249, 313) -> 0.08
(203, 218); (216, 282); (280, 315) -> -0.20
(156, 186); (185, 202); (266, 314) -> -0.16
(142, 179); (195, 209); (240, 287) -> -0.09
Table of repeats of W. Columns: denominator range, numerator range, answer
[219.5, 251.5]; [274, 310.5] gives 0.81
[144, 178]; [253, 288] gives 0.97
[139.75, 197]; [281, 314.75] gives 0.79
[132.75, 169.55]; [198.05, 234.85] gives 0.83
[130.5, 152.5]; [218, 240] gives 0.80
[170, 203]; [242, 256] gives 1.12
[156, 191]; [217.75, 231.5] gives 0.73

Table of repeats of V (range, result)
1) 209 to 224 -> 57.98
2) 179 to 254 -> 84.69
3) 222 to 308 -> 82.9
